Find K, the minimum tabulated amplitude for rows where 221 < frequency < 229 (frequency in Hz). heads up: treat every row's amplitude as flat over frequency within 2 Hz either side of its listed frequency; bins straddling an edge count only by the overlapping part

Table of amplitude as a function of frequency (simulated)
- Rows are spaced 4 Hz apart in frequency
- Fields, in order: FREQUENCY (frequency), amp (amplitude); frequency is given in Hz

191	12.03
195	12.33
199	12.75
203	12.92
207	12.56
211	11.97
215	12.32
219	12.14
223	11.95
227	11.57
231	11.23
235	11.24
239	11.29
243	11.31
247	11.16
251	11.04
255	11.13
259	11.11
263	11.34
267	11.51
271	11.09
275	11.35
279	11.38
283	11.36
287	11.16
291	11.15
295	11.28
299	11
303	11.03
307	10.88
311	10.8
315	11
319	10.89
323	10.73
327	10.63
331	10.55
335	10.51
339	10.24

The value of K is 11.57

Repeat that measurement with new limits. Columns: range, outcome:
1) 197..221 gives 11.97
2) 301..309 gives 10.88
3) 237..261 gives 11.04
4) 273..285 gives 11.35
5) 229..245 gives 11.23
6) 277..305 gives 11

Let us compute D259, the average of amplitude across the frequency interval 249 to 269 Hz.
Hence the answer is 11.2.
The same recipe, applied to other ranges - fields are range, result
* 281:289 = 11.3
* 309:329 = 10.8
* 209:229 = 12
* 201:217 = 12.4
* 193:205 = 12.7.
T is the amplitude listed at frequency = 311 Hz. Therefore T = 10.8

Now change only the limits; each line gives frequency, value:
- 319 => 10.89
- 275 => 11.35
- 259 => 11.11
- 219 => 12.14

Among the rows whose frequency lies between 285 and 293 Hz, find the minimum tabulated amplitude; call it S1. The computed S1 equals 11.15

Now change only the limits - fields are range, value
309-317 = 10.8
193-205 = 12.33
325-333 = 10.55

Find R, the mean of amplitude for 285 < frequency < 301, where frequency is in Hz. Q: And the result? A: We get 11.1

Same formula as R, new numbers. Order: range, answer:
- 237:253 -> 11.2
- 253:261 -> 11.1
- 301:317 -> 10.9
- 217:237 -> 11.6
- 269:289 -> 11.3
